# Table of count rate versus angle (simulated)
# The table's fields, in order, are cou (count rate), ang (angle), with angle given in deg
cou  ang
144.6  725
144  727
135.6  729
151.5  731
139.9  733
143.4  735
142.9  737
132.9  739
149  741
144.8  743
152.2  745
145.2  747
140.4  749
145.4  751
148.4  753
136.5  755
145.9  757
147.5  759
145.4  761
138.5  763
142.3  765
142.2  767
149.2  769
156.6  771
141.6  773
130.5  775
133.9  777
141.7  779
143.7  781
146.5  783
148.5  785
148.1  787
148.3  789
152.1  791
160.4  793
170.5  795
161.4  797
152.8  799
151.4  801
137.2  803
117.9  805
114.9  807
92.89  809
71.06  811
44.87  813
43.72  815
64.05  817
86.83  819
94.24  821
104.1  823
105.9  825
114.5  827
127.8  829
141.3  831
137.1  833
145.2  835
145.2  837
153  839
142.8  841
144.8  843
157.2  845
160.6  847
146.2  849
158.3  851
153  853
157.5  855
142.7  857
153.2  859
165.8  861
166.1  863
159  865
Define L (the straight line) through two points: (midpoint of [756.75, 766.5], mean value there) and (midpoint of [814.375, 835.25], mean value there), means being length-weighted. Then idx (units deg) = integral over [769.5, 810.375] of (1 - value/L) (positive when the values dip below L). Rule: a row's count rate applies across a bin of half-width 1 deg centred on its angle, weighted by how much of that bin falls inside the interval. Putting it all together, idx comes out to -4.96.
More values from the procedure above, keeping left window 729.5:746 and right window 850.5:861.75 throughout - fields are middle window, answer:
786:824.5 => 8.6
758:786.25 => 0.7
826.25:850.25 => 1.5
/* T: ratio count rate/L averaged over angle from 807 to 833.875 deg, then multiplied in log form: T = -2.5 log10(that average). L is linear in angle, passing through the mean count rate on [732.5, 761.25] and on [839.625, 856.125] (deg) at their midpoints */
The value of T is 0.50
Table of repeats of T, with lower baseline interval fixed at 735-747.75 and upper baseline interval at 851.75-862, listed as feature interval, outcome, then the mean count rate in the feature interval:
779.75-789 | 0.01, 147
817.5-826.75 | 0.48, 97.3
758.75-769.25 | 0.02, 144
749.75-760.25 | 0.01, 145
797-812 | 0.22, 123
